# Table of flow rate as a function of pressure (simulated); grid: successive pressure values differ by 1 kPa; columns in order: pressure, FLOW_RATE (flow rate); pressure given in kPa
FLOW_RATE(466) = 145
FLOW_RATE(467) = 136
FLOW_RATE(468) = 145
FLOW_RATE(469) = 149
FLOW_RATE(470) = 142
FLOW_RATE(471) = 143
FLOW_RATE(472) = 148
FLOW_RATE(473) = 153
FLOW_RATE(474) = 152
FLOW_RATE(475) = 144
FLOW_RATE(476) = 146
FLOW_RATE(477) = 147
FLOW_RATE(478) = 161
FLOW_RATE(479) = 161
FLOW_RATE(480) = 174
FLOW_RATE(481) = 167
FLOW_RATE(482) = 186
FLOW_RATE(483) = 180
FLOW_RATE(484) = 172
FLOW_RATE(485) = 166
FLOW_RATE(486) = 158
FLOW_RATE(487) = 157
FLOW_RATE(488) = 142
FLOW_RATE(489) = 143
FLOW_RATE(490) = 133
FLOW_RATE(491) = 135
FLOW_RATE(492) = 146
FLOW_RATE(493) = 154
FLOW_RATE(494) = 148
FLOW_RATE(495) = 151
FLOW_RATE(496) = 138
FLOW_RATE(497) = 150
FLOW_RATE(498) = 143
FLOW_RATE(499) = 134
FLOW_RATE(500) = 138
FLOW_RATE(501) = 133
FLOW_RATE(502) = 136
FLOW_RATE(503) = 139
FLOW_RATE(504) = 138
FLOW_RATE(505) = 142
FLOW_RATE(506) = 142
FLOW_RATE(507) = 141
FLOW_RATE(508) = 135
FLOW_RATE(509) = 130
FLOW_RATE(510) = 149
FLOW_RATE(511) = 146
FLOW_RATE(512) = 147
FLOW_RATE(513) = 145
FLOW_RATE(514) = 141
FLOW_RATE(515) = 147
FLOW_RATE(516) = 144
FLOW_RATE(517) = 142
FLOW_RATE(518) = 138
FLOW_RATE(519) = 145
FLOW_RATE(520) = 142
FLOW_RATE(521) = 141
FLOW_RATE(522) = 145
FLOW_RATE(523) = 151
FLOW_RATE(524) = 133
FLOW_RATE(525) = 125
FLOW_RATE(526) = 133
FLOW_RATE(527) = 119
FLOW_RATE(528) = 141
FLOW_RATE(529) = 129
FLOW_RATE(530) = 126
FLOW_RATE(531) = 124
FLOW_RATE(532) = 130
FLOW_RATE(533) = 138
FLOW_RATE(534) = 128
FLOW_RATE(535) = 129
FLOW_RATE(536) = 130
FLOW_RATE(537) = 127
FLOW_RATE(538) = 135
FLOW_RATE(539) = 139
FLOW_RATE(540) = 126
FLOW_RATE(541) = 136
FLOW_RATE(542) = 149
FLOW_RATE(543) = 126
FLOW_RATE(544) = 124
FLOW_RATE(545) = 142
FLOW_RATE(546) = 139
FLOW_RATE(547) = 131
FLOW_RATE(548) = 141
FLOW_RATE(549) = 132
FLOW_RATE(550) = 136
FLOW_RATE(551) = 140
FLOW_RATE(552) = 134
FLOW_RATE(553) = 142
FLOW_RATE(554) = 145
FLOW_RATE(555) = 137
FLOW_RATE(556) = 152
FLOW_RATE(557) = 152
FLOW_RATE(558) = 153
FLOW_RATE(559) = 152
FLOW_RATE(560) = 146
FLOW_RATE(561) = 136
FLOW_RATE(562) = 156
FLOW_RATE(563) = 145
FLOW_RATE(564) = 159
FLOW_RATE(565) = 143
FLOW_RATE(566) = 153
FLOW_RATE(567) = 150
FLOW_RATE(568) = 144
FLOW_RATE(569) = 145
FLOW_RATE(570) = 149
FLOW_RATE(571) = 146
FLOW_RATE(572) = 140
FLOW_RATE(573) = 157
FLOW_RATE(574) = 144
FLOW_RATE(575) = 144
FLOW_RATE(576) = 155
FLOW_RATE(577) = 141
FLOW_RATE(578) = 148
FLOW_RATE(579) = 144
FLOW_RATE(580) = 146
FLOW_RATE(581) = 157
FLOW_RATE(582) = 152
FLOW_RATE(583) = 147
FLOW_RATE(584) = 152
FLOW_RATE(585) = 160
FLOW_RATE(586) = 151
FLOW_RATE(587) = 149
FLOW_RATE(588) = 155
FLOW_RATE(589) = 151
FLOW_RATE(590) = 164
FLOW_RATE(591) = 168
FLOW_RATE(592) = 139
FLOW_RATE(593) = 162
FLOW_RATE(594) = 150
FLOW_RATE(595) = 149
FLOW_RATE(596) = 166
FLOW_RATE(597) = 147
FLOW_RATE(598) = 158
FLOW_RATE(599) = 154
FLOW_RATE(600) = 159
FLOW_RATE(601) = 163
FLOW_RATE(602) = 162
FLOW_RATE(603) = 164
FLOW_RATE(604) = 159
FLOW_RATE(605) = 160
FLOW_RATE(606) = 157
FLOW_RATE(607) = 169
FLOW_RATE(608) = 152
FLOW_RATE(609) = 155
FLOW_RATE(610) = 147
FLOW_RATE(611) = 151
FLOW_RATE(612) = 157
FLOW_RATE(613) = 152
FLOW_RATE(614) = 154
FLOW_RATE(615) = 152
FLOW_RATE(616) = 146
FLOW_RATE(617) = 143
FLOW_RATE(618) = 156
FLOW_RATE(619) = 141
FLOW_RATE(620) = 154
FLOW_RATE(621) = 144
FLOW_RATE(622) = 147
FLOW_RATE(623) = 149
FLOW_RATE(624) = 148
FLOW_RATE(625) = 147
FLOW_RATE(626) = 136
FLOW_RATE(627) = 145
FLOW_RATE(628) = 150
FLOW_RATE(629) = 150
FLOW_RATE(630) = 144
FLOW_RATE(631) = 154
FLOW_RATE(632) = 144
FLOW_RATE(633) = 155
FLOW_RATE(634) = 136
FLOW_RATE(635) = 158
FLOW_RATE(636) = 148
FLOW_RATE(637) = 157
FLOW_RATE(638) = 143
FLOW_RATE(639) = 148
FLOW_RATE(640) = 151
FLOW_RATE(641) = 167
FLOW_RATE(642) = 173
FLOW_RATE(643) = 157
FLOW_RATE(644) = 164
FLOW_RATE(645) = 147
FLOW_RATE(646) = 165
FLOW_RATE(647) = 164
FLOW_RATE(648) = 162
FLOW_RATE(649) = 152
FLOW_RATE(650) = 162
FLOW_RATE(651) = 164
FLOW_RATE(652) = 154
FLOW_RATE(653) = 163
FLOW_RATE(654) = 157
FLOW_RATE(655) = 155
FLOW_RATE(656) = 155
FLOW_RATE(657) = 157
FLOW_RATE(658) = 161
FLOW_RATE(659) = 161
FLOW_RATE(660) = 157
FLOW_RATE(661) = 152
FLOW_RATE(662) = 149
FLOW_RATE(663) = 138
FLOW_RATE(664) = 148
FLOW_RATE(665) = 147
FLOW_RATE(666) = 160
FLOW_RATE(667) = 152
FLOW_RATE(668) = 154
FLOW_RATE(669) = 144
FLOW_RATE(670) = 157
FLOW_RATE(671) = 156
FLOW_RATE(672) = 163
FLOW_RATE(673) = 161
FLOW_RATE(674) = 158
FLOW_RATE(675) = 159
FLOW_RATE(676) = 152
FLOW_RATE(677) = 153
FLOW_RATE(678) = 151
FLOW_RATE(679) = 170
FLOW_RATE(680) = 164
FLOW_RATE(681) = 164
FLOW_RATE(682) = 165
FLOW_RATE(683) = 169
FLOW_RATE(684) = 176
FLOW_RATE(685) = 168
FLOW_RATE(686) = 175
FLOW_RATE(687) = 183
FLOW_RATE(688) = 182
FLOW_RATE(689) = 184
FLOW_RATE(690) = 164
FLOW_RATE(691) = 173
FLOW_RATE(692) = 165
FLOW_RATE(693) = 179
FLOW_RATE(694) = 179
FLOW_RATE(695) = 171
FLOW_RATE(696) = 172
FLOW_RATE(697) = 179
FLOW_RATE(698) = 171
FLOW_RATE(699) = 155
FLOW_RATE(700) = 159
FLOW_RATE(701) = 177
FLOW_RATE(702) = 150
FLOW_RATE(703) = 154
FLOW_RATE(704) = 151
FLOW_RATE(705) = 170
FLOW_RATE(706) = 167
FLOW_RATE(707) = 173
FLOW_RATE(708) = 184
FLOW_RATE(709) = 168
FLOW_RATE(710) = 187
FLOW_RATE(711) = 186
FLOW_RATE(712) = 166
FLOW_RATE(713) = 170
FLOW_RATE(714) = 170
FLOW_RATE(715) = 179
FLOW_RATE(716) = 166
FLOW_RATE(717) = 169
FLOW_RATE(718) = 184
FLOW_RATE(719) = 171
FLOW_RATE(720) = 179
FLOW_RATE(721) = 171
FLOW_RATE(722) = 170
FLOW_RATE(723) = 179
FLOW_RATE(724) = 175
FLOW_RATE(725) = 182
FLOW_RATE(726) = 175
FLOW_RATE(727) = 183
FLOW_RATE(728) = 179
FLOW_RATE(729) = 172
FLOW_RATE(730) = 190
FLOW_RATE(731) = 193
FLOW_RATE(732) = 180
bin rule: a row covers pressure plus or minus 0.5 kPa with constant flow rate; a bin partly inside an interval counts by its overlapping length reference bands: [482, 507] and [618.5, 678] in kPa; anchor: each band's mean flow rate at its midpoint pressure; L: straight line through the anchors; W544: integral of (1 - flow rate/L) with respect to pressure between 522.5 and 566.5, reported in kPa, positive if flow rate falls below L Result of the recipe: 3.4 kPa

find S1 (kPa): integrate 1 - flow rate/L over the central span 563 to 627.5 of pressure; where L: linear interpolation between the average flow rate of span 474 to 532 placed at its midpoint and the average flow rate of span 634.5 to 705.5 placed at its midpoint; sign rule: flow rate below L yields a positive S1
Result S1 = 0.9 kPa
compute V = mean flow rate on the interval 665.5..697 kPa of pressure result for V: 165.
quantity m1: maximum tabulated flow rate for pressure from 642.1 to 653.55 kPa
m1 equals 165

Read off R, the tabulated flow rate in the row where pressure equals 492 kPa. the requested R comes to 146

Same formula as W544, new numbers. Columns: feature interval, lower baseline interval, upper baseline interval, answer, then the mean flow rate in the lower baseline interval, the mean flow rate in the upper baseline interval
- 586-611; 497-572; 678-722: -0.78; 140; 171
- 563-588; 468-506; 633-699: 0.98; 150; 161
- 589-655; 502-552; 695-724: 0.10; 137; 171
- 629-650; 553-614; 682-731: 0.92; 152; 173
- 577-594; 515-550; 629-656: -0.89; 135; 155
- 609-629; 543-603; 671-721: 0.96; 148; 169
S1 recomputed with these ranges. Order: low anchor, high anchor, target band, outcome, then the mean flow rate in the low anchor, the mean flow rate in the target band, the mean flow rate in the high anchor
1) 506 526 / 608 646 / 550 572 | -0.2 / 141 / 146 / 151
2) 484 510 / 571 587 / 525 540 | 1.6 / 144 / 130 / 149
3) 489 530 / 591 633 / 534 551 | 1.2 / 140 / 134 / 152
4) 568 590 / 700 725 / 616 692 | 2.5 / 149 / 156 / 171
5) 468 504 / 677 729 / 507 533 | 2.6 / 150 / 138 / 171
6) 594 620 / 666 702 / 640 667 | 0.7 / 155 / 157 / 166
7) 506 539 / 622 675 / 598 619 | -1.0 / 137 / 155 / 154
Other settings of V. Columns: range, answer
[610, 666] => 153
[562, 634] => 151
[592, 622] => 154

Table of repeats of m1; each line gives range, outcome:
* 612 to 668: 173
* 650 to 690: 184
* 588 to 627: 169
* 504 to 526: 151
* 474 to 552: 186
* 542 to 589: 160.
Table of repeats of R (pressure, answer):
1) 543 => 126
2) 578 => 148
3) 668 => 154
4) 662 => 149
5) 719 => 171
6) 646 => 165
